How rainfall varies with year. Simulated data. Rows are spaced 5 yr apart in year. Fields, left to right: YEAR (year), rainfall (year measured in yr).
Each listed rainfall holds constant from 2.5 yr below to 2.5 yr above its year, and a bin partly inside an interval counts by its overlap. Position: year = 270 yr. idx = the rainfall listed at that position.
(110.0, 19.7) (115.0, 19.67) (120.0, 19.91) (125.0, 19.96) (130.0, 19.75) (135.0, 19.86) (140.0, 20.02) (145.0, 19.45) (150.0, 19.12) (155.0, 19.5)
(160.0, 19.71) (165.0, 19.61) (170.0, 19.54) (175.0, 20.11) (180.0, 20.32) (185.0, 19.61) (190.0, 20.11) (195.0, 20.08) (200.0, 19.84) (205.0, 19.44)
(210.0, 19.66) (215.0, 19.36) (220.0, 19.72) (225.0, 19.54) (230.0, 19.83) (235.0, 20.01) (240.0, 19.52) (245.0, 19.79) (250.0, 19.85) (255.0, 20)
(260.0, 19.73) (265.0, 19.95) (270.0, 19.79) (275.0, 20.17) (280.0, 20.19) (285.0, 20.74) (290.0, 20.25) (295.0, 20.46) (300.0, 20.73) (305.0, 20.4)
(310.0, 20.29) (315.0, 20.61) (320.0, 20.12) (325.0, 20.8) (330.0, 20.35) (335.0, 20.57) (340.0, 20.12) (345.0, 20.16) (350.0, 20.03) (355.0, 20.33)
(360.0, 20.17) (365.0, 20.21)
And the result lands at 19.79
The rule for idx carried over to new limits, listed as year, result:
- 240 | 19.52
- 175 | 20.11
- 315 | 20.61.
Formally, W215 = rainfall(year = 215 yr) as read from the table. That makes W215 19.36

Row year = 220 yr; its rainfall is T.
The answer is 19.72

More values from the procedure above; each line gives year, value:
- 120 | 19.91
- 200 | 19.84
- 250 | 19.85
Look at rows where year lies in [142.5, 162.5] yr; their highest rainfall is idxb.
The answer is 19.71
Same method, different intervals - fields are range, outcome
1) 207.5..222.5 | 19.72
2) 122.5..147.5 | 20.02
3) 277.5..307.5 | 20.74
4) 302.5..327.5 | 20.8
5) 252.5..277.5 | 20.17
